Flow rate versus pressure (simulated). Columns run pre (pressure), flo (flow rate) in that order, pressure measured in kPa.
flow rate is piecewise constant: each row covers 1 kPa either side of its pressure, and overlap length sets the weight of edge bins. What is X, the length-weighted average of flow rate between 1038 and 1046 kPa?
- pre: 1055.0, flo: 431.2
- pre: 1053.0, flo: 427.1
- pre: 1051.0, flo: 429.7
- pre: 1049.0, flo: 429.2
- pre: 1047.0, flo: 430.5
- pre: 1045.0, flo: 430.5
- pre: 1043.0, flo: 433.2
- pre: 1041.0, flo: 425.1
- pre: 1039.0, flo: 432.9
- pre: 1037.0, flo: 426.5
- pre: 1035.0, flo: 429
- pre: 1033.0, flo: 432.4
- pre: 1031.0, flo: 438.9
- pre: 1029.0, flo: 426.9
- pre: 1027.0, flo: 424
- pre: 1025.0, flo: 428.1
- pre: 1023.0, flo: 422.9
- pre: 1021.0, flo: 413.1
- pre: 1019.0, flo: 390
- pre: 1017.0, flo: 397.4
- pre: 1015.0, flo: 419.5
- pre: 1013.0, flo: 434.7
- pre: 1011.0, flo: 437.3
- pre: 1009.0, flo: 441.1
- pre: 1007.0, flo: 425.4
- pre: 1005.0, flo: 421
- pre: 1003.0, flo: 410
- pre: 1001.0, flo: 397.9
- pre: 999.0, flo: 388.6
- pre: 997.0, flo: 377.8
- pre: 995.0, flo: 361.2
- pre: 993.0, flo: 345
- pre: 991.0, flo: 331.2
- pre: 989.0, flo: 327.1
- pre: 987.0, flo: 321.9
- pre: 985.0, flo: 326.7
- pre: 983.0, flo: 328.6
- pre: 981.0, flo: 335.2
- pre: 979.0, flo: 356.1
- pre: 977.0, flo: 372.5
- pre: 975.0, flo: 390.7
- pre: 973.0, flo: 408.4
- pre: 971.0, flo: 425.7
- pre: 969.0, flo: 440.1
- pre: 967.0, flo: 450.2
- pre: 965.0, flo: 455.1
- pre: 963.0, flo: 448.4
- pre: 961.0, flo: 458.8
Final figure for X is 430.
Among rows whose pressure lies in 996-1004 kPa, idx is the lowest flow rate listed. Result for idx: 377.8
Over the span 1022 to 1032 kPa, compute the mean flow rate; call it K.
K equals 428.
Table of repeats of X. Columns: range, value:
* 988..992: 329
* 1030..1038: 432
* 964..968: 453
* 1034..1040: 429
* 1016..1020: 394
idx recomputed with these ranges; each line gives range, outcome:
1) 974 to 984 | 328.6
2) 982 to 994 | 321.9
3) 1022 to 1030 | 422.9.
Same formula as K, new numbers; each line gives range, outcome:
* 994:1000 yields 376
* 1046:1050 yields 430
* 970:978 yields 399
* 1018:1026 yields 414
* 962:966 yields 452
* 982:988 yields 326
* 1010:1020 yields 416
